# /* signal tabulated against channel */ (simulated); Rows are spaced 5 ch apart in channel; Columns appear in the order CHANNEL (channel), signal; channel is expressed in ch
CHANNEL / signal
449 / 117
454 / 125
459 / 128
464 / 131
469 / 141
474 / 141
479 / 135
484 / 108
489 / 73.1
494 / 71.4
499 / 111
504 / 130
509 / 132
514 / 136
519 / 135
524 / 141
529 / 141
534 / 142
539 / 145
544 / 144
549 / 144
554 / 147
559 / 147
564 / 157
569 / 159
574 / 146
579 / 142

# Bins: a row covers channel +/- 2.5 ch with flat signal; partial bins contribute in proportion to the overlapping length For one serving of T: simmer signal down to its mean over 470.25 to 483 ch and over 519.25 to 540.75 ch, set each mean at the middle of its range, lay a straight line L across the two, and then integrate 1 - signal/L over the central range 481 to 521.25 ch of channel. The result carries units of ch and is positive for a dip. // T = 7.5 ch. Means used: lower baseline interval 135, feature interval 112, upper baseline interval 141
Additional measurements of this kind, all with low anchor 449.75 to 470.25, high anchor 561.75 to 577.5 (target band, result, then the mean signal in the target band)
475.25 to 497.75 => 5.8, 100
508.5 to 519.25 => 0.5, 135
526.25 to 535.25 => 0.2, 141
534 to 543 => 0.1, 144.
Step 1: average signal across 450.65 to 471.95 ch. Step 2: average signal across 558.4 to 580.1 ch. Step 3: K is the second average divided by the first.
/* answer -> 1.2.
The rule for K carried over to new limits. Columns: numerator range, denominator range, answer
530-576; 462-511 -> 1.26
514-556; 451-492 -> 1.16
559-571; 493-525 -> 1.26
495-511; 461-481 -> 0.87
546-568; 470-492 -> 1.30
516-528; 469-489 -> 1.13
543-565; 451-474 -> 1.12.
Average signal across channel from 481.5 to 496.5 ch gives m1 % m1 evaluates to 84.2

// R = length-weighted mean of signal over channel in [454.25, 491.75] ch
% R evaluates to 122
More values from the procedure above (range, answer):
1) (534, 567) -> 147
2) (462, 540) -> 125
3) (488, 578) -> 135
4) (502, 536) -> 137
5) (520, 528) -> 140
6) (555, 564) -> 150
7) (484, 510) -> 102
